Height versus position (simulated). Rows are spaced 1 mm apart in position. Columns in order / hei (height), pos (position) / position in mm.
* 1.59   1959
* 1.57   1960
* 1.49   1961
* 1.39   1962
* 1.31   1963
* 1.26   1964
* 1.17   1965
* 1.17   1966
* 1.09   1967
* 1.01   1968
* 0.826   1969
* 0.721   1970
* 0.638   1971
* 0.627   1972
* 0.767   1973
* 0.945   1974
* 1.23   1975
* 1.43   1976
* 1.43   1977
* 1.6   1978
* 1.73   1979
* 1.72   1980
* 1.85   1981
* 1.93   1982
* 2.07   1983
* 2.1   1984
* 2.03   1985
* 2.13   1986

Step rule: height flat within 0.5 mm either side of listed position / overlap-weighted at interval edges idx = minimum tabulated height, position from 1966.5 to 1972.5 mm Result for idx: 0.627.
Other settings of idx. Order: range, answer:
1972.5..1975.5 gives 0.767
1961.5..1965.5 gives 1.17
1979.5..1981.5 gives 1.72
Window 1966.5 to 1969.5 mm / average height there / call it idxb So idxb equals 0.975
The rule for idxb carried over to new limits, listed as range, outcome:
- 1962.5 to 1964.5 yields 1.29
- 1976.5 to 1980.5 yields 1.62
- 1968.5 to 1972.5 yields 0.703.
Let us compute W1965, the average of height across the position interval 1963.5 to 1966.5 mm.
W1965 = 1.2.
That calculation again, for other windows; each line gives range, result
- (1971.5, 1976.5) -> 1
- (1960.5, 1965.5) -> 1.32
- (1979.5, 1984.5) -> 1.93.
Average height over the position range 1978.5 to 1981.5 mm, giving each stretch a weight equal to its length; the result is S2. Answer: 1.77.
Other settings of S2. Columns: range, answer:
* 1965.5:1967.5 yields 1.13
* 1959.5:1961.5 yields 1.53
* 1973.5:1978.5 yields 1.33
